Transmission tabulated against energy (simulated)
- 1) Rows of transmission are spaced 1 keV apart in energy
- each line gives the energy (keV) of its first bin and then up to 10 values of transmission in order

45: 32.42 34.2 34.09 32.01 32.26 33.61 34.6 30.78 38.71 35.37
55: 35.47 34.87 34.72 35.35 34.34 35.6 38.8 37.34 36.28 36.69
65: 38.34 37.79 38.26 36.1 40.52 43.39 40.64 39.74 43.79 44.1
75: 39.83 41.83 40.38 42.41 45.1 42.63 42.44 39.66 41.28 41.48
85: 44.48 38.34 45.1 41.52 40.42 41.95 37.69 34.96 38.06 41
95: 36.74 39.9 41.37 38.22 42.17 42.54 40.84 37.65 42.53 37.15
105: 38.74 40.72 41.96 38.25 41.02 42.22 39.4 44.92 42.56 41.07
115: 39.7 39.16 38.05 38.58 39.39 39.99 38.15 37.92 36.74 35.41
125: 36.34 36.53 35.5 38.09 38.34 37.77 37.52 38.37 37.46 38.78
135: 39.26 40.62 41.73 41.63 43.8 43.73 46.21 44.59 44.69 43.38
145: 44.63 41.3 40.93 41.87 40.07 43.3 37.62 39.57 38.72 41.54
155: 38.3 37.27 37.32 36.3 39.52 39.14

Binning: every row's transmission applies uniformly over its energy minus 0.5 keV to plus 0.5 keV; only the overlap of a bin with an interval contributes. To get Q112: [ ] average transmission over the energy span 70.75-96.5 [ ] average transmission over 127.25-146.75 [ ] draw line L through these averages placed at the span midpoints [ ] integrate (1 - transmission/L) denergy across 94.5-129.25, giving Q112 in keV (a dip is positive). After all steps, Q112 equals 1.4 keV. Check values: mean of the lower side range 41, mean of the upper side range 41.1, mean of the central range 39.4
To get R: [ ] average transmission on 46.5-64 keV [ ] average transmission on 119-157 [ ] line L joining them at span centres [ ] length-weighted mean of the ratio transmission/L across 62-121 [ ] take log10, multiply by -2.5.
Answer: -0.09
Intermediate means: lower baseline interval 35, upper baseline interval 39.9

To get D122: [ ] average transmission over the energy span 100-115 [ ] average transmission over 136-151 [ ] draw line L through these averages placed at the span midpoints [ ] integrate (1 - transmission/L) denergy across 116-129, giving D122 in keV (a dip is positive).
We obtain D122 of 1.2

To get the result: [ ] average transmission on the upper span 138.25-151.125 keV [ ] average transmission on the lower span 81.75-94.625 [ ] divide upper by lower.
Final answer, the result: 1.06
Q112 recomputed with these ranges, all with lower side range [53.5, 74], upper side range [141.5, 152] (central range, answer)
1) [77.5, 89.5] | -1.00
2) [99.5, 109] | -0.04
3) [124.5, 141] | 0.83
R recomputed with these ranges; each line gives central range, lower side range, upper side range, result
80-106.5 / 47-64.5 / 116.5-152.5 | -0.08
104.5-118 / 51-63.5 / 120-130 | -0.10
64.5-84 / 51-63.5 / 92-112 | -0.10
